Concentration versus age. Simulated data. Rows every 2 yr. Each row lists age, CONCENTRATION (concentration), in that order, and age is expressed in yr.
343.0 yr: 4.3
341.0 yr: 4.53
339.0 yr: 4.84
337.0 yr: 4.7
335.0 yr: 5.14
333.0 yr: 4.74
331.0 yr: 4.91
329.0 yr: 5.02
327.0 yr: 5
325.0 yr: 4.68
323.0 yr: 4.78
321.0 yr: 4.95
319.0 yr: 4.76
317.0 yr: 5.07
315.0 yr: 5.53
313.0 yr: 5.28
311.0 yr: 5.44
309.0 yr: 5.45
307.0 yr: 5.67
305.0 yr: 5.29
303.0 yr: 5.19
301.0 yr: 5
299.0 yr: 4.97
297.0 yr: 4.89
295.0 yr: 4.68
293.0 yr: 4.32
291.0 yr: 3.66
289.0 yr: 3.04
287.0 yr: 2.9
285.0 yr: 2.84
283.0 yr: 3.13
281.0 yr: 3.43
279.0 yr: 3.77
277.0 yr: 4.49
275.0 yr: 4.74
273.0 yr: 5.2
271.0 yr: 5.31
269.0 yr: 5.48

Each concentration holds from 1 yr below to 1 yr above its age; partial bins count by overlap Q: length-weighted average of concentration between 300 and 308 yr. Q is 5.29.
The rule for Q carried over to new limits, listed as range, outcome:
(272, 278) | 4.81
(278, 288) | 3.21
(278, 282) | 3.6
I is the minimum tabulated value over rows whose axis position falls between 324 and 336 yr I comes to 4.68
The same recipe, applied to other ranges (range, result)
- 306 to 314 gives 5.28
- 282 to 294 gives 2.84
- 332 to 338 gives 4.7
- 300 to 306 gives 5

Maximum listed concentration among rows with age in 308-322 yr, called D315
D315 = 5.53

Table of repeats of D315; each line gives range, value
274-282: 4.74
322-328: 5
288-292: 3.66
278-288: 3.77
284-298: 4.89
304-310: 5.67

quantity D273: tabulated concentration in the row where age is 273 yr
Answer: 5.2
